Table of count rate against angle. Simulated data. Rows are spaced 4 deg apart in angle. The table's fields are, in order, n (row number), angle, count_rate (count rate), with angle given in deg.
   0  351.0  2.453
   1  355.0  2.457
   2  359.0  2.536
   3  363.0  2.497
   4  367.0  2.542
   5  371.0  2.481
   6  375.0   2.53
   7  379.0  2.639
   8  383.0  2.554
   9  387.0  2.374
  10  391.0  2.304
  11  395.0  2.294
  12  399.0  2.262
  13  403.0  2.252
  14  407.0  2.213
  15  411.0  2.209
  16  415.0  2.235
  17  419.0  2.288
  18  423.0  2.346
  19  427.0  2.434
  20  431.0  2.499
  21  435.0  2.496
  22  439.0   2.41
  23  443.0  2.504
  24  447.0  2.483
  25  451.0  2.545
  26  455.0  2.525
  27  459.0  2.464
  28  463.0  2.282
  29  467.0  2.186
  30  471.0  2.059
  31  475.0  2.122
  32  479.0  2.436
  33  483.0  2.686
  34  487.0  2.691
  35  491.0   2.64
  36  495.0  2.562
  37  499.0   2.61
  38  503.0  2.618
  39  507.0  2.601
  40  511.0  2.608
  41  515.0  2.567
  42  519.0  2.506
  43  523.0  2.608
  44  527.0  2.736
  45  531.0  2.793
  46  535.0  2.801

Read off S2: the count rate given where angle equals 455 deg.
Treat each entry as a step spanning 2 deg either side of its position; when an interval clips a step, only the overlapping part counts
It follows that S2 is 2.525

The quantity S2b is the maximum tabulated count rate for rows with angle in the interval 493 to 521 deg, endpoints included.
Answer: 2.618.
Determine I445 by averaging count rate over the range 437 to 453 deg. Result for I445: 2.49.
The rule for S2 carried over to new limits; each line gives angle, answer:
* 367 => 2.542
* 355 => 2.457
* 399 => 2.262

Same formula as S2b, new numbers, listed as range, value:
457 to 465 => 2.464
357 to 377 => 2.542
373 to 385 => 2.639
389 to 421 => 2.304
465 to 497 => 2.691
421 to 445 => 2.504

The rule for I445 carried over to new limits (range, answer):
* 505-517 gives 2.59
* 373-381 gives 2.58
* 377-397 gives 2.43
